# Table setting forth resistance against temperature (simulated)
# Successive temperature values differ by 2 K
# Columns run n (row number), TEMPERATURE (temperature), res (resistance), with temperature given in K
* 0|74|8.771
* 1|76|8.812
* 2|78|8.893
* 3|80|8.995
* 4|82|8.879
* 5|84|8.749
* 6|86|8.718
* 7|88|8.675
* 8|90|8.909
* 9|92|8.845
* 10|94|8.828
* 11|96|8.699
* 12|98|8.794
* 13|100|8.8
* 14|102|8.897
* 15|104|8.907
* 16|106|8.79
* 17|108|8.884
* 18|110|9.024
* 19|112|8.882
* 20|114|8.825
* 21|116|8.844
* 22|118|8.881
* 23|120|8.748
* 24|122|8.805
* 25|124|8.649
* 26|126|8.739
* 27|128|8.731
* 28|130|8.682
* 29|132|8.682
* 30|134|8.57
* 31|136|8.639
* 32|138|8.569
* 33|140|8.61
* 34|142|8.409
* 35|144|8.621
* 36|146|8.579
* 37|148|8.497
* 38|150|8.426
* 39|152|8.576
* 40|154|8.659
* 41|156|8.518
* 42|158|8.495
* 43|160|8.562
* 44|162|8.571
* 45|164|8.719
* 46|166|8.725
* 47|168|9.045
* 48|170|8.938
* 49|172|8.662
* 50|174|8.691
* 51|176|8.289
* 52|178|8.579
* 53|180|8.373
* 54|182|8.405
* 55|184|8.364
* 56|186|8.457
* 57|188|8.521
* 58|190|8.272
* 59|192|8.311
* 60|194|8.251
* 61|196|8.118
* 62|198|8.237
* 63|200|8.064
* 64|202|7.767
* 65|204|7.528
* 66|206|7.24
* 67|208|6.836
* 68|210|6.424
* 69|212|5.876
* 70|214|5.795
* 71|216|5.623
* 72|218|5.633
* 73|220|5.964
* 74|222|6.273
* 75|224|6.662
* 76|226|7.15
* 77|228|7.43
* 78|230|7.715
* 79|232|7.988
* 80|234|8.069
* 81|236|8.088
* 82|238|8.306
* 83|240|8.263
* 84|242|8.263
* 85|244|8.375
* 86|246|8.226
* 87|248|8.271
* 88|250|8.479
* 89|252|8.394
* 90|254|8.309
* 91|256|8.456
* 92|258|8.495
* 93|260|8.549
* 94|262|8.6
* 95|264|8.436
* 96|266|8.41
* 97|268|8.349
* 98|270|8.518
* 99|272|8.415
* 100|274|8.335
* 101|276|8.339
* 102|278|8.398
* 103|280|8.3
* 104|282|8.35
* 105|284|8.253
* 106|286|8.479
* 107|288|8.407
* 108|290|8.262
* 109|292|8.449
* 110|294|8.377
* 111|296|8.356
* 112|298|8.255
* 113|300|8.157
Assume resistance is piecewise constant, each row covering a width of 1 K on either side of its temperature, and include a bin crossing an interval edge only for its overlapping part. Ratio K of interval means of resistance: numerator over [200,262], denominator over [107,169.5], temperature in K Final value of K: 0.86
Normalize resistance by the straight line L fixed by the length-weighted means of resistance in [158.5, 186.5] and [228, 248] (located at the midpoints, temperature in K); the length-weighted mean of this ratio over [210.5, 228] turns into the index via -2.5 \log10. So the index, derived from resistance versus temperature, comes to 0.31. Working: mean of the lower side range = 8.6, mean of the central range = 6.21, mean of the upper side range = 8.11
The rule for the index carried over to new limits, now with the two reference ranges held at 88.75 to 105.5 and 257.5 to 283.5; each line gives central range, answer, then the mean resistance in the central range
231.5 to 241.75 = 0.04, 8.16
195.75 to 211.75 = 0.16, 7.42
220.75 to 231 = 0.21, 7.02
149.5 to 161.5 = 0.02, 8.55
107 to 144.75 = 0.00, 8.73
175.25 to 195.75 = 0.03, 8.37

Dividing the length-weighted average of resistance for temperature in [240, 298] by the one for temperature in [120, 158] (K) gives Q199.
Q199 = 1.0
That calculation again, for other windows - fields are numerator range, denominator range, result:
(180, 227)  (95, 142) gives 0.84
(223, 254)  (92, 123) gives 0.90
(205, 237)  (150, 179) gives 0.79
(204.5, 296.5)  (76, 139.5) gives 0.89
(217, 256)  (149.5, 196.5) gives 0.90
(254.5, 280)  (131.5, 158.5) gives 0.99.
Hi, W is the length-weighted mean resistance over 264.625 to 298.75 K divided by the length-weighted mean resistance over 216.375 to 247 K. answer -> 1.12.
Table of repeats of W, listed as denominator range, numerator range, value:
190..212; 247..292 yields 1.10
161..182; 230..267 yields 0.96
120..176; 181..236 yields 0.85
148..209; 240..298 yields 1.00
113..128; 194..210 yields 0.87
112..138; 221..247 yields 0.89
